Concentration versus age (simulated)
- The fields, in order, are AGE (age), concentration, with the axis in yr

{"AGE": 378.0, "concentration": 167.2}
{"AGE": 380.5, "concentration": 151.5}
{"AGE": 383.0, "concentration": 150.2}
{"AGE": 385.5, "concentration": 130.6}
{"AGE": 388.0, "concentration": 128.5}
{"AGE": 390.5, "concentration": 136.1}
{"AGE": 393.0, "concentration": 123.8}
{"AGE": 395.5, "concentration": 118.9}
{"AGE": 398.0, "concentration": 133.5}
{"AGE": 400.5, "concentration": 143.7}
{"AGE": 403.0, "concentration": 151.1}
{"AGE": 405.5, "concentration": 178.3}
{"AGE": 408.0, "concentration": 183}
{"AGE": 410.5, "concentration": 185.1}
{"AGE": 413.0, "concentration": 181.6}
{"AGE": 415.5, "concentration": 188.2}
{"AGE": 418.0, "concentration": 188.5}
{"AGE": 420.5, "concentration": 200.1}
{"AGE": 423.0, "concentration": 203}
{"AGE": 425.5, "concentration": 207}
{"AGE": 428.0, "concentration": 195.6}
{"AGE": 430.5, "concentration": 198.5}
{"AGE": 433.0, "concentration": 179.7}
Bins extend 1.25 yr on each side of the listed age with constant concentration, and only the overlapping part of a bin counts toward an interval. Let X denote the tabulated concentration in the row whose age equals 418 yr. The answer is 188.5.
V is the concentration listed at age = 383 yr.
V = 150.2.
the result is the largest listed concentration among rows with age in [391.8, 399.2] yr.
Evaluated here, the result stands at 133.5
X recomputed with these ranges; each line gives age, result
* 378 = 167.2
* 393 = 123.8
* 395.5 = 118.9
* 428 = 195.6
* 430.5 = 198.5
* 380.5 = 151.5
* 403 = 151.1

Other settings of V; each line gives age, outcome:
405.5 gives 178.3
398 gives 133.5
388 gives 128.5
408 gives 183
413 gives 181.6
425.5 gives 207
